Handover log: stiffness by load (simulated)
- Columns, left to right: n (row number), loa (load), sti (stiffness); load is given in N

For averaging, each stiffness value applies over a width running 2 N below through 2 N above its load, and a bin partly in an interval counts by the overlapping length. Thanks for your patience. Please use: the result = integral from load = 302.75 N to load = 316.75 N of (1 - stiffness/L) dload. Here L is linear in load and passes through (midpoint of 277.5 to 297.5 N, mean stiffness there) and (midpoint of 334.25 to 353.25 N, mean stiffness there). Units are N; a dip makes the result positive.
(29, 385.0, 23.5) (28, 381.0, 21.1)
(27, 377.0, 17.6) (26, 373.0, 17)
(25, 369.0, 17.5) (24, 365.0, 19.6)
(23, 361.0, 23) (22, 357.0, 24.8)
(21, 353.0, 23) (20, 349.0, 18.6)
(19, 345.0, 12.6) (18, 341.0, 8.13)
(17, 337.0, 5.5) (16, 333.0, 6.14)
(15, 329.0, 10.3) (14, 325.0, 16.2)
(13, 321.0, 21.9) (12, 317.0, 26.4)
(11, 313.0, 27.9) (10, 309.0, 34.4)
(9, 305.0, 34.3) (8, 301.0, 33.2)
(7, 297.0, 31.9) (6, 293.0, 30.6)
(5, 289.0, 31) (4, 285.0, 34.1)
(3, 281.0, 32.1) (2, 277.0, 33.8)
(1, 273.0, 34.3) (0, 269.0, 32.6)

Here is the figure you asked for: -4.13 N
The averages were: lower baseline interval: 32.1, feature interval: 31.5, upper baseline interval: 12.4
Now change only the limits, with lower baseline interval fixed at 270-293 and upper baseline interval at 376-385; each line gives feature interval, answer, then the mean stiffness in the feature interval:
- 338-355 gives 6.6 N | 15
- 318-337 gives 9.7 N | 13.5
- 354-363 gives -0.2 N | 23.8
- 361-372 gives 1.5 N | 19.2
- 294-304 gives -0.6 N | 32.5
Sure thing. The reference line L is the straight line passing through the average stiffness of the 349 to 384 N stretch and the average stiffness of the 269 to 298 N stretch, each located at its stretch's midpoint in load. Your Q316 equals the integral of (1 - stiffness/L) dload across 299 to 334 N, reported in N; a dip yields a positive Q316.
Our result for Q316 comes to 5.4 N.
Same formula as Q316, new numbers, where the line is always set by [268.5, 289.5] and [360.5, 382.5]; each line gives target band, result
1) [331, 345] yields 9.6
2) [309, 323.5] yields 0.6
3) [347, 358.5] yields -0.1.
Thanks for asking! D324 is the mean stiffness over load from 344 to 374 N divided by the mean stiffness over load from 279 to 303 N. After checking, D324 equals 0.62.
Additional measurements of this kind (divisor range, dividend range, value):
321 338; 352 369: 1.96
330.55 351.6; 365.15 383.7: 1.76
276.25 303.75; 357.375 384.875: 0.62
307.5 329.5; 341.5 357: 0.77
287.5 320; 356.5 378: 0.64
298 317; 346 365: 0.68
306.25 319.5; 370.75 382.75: 0.63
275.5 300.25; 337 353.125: 0.42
